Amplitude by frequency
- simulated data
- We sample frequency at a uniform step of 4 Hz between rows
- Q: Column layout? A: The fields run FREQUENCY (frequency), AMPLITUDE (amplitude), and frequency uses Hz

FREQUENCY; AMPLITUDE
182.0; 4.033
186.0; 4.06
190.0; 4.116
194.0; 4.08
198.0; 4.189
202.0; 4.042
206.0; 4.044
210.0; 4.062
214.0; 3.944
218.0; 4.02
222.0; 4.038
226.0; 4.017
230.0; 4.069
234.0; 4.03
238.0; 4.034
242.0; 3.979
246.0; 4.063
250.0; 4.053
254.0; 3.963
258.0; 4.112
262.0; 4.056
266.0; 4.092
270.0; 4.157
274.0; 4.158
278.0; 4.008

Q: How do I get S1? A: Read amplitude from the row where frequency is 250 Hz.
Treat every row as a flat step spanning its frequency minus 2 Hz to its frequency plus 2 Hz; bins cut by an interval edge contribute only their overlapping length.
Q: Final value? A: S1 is 4.053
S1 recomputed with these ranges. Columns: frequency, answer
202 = 4.042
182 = 4.033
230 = 4.069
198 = 4.189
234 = 4.03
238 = 4.034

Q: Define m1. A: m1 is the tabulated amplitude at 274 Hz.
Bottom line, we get 4.158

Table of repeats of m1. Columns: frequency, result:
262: 4.056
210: 4.062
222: 4.038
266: 4.092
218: 4.02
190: 4.116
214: 3.944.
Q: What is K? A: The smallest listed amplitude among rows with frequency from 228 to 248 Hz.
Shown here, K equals 3.979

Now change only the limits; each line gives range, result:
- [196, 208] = 4.042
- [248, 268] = 3.963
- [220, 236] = 4.017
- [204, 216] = 3.944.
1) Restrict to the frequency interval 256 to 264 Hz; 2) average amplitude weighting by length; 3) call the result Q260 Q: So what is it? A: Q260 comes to 4.08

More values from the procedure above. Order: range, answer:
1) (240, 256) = 4.01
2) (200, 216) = 4.02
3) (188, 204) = 4.11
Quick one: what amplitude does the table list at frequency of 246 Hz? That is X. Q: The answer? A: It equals 4.063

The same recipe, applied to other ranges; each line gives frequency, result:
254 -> 3.963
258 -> 4.112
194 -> 4.08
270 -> 4.157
